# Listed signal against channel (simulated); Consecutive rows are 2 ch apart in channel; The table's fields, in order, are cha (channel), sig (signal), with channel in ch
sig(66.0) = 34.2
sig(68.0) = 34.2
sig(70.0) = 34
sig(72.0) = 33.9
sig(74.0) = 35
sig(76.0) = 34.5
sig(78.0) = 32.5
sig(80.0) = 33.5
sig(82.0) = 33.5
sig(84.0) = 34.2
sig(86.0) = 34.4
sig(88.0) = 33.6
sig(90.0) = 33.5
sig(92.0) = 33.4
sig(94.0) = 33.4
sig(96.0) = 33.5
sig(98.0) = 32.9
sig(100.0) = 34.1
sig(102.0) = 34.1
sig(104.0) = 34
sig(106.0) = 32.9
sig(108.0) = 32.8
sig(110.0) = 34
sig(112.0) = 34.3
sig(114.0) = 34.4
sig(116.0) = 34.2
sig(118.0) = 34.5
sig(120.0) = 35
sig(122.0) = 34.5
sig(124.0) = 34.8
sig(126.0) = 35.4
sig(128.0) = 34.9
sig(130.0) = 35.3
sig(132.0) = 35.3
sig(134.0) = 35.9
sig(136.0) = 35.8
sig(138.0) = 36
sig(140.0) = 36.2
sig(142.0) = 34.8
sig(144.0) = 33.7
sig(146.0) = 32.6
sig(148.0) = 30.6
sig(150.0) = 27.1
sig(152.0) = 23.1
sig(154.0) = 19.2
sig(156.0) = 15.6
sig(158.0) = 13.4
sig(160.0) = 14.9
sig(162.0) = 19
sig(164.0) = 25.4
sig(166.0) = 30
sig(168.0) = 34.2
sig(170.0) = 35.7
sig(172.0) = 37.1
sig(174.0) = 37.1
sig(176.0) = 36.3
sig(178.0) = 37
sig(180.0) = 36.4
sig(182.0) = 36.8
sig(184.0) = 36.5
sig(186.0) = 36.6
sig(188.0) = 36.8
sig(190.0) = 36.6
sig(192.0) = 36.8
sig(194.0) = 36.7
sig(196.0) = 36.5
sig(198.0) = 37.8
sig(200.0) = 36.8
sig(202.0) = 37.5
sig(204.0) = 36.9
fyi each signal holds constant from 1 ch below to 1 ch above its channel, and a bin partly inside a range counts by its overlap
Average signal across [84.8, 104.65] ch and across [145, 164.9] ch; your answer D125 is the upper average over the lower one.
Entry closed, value 0.66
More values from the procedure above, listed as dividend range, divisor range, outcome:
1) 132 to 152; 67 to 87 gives 0.98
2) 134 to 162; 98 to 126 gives 0.80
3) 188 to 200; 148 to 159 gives 1.78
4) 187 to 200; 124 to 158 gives 1.19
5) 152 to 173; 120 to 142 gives 0.69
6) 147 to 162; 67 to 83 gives 0.60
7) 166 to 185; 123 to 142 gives 1.02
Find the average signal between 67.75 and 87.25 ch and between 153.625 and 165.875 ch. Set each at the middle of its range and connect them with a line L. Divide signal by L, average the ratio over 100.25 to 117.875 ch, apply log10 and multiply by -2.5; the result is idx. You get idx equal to -0.20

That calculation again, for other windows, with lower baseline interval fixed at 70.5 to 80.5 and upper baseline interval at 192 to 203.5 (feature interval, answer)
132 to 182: 0.193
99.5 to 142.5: 0.012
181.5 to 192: 0.002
